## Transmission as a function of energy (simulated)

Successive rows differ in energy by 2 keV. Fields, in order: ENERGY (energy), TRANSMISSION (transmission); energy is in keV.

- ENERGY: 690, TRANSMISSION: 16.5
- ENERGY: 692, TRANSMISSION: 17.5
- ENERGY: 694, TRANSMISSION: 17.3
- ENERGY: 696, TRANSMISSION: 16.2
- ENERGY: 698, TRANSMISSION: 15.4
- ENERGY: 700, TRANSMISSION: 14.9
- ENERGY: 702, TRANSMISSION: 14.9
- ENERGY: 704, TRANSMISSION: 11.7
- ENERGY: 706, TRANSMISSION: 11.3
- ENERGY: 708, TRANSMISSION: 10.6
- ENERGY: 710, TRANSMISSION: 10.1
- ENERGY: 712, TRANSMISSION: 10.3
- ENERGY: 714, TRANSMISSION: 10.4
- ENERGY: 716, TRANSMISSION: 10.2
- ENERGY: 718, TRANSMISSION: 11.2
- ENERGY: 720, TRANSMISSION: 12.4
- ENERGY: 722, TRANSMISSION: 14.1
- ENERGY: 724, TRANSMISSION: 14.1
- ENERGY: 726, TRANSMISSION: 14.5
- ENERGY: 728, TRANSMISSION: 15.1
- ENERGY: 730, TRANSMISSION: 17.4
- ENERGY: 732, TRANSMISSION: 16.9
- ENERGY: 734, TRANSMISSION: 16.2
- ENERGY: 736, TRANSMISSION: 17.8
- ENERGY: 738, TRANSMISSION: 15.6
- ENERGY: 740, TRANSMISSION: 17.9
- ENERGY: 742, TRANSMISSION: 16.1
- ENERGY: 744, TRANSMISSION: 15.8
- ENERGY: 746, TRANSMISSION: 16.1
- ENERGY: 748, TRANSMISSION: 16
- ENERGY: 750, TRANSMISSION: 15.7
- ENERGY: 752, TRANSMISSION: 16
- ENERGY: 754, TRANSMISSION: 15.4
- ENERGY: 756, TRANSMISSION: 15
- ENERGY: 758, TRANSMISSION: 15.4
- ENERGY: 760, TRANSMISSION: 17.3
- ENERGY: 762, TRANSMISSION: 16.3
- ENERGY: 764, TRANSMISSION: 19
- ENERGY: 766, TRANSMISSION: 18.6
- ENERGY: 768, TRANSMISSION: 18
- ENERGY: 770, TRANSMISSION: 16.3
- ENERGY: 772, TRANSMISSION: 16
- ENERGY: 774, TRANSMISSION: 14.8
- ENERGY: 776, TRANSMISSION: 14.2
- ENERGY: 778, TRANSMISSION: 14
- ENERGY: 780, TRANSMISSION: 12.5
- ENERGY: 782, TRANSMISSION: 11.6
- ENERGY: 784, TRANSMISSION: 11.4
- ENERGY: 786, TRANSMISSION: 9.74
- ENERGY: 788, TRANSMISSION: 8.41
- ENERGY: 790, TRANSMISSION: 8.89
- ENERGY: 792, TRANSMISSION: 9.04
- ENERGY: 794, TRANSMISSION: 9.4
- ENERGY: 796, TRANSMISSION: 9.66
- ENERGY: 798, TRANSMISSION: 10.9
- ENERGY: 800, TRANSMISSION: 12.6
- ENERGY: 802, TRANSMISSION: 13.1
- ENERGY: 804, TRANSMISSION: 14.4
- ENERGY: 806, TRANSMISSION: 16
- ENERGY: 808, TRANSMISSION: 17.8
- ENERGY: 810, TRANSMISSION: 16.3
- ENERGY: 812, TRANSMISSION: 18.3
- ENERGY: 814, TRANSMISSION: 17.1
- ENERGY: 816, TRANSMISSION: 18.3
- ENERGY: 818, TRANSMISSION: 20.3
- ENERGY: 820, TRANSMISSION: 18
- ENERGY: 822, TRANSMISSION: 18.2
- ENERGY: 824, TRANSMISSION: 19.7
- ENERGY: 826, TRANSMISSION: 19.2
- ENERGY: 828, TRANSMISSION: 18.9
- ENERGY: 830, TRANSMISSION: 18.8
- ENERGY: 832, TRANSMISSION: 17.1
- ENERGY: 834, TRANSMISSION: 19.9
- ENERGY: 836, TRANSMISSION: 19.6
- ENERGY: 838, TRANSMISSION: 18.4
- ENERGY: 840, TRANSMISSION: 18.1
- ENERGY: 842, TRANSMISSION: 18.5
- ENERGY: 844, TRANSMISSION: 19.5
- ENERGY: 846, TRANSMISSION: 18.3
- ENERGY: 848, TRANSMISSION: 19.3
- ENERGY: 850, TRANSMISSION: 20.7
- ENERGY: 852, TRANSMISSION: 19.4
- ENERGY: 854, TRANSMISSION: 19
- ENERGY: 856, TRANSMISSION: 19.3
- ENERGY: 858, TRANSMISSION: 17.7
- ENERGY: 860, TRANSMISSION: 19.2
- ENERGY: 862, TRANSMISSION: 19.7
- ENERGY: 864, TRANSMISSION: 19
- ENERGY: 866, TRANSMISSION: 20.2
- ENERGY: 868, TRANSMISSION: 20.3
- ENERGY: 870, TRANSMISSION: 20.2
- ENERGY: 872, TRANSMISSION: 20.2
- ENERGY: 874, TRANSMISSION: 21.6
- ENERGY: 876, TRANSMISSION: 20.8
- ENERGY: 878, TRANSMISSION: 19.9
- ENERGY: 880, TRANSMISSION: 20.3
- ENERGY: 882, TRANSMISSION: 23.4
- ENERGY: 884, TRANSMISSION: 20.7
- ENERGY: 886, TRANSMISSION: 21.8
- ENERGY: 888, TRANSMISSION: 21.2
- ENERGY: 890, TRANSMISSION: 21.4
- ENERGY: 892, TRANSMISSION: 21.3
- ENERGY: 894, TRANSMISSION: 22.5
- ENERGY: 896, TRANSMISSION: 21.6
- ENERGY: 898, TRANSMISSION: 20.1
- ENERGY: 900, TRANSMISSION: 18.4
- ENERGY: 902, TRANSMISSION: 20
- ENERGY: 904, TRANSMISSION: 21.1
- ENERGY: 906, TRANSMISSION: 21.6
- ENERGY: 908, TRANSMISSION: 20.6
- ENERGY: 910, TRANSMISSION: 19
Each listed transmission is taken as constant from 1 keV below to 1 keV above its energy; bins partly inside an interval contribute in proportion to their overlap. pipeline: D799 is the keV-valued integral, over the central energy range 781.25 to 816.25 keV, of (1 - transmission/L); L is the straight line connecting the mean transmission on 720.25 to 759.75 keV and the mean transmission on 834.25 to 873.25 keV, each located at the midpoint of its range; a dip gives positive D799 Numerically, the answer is 9.6 keV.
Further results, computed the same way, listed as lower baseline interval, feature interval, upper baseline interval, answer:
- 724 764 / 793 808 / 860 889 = 4.5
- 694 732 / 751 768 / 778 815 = -5.0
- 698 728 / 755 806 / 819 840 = 7.7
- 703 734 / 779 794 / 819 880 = 5.6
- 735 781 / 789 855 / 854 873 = 5.4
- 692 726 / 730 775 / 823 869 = -4.7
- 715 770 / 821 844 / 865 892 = 0.4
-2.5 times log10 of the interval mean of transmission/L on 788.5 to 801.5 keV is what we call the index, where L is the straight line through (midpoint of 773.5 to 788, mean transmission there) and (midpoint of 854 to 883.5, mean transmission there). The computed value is 0.32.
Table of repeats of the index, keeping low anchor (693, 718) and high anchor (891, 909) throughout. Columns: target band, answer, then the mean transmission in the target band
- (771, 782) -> 0.12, 14.1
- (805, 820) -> -0.04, 17.7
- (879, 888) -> -0.07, 21.5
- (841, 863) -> -0.02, 19.1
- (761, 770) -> -0.17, 17.8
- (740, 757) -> -0.10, 15.9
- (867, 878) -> -0.05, 20.6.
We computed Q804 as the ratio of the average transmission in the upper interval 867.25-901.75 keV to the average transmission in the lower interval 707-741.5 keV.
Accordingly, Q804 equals 1.51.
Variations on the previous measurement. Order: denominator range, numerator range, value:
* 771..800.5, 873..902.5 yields 1.82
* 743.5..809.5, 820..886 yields 1.39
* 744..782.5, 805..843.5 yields 1.17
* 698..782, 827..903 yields 1.35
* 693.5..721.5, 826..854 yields 1.51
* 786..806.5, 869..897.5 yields 1.92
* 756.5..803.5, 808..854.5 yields 1.40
